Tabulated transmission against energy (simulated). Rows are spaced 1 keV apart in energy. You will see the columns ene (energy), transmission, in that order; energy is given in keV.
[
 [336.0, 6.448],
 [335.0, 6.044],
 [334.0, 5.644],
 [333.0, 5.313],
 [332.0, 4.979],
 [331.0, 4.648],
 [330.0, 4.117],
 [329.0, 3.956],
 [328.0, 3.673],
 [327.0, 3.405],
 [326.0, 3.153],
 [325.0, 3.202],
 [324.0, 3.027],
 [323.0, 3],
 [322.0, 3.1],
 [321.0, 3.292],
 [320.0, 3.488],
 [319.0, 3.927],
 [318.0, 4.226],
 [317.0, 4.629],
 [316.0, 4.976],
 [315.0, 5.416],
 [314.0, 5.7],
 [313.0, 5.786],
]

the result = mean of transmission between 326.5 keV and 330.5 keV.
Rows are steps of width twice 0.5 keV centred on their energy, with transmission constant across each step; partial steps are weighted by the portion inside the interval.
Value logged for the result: 3.79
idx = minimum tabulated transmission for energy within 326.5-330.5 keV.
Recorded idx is 3.405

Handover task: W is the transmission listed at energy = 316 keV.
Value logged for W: 4.976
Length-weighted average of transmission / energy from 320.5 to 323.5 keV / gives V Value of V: 3.13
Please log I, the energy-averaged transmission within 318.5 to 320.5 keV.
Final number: 3.71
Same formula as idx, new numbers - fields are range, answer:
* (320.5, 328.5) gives 3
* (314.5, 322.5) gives 3.1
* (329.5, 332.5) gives 4.117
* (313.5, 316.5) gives 4.976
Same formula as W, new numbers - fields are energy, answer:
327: 3.405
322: 3.1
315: 5.416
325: 3.202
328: 3.673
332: 4.979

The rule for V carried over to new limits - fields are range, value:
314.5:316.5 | 5.2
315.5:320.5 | 4.25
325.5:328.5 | 3.41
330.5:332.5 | 4.81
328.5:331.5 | 4.24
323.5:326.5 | 3.13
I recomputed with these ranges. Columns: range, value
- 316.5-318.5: 4.43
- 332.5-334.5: 5.48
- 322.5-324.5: 3.01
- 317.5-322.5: 3.61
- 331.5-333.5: 5.15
